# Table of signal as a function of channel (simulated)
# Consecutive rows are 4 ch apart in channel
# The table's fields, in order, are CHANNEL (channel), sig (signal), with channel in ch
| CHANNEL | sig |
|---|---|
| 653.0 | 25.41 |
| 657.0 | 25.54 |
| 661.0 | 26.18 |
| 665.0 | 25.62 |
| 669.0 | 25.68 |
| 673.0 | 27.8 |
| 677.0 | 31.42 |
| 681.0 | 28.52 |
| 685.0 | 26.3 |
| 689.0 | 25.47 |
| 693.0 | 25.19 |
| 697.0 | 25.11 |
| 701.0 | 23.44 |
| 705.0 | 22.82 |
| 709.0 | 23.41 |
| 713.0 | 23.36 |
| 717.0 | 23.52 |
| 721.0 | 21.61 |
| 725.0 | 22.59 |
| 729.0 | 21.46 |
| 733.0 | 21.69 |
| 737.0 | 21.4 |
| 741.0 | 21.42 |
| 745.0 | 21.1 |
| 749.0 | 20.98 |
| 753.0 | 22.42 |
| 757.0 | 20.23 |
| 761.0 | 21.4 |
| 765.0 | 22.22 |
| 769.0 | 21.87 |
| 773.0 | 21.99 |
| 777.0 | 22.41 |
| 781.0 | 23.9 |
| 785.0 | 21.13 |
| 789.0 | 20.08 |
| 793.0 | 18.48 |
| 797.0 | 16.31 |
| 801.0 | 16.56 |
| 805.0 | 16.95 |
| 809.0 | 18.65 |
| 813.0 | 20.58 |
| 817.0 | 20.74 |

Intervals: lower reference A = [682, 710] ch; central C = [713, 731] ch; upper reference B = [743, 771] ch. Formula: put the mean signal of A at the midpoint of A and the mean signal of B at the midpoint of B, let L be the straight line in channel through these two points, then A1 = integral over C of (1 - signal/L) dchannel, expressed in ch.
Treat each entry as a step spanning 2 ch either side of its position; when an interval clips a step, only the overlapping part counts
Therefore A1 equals 0.7 ch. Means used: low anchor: 24.7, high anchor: 21.5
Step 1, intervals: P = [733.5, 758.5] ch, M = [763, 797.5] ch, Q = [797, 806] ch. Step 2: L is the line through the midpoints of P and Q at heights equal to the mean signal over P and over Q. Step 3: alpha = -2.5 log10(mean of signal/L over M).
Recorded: -0.15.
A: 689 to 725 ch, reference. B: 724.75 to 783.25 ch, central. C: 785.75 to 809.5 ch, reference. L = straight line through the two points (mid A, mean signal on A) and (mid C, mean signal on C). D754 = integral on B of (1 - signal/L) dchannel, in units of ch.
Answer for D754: -3.3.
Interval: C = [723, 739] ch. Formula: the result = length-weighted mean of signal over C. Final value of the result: 21.8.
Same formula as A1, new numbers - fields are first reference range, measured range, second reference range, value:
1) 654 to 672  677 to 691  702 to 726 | -1.6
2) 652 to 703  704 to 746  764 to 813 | 2.5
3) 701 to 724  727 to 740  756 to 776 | 0.5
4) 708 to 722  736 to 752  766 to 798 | 0.6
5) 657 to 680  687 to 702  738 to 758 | 0.2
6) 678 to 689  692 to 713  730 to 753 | 1.3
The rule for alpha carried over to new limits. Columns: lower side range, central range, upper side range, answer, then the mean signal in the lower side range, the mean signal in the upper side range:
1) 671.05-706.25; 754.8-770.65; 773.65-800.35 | 0.02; 26.3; 20.3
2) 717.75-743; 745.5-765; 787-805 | -0.06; 21.8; 17.8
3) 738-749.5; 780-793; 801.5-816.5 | -0.08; 21.2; 18.7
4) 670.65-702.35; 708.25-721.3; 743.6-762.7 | 0.06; 26.7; 21.2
